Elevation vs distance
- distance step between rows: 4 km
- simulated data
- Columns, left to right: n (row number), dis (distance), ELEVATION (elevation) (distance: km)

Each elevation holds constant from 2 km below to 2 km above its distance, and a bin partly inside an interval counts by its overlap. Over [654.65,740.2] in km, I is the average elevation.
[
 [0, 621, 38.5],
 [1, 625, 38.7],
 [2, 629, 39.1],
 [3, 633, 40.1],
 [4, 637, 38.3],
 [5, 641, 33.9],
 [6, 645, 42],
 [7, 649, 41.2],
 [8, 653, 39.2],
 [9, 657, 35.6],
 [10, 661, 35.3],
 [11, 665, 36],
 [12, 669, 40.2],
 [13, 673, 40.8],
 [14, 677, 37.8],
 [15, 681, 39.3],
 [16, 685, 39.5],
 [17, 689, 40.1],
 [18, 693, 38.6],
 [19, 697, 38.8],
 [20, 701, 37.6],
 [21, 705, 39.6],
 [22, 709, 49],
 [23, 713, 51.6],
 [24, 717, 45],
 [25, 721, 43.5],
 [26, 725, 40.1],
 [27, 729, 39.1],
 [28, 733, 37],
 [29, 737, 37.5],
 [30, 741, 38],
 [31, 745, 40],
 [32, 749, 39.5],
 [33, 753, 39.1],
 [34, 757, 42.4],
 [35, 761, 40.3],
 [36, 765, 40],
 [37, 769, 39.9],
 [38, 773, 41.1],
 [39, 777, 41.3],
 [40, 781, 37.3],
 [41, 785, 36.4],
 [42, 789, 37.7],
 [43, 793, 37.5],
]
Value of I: 40.1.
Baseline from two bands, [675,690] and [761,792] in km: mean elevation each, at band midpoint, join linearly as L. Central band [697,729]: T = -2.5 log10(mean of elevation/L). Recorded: -0.11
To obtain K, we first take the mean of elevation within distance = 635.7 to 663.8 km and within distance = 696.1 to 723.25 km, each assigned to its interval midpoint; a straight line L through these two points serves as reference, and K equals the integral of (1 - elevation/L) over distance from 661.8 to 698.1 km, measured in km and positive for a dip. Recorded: 1.71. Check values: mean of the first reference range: 37.9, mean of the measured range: 38.9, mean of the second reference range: 43.7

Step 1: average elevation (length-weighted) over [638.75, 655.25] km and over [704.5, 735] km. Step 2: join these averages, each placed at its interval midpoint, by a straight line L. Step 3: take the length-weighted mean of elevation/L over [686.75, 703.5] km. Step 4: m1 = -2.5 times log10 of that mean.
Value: 0.08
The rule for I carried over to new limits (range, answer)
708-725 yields 46.3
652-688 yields 38.2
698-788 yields 40.6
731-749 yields 38.3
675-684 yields 38.7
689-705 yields 38.7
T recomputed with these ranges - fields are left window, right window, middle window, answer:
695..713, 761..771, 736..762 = 0.03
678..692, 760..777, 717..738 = 0.00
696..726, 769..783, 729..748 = 0.10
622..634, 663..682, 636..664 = 0.03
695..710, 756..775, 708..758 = -0.02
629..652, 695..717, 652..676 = 0.08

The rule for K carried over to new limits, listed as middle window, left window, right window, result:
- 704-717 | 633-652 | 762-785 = -2.5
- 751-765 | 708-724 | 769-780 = 0.6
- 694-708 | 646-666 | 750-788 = -0.3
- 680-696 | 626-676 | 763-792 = -0.3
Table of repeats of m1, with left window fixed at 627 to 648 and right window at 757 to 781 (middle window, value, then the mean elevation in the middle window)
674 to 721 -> -0.06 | 41.6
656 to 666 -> 0.10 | 35.6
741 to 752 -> 0.02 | 39.4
